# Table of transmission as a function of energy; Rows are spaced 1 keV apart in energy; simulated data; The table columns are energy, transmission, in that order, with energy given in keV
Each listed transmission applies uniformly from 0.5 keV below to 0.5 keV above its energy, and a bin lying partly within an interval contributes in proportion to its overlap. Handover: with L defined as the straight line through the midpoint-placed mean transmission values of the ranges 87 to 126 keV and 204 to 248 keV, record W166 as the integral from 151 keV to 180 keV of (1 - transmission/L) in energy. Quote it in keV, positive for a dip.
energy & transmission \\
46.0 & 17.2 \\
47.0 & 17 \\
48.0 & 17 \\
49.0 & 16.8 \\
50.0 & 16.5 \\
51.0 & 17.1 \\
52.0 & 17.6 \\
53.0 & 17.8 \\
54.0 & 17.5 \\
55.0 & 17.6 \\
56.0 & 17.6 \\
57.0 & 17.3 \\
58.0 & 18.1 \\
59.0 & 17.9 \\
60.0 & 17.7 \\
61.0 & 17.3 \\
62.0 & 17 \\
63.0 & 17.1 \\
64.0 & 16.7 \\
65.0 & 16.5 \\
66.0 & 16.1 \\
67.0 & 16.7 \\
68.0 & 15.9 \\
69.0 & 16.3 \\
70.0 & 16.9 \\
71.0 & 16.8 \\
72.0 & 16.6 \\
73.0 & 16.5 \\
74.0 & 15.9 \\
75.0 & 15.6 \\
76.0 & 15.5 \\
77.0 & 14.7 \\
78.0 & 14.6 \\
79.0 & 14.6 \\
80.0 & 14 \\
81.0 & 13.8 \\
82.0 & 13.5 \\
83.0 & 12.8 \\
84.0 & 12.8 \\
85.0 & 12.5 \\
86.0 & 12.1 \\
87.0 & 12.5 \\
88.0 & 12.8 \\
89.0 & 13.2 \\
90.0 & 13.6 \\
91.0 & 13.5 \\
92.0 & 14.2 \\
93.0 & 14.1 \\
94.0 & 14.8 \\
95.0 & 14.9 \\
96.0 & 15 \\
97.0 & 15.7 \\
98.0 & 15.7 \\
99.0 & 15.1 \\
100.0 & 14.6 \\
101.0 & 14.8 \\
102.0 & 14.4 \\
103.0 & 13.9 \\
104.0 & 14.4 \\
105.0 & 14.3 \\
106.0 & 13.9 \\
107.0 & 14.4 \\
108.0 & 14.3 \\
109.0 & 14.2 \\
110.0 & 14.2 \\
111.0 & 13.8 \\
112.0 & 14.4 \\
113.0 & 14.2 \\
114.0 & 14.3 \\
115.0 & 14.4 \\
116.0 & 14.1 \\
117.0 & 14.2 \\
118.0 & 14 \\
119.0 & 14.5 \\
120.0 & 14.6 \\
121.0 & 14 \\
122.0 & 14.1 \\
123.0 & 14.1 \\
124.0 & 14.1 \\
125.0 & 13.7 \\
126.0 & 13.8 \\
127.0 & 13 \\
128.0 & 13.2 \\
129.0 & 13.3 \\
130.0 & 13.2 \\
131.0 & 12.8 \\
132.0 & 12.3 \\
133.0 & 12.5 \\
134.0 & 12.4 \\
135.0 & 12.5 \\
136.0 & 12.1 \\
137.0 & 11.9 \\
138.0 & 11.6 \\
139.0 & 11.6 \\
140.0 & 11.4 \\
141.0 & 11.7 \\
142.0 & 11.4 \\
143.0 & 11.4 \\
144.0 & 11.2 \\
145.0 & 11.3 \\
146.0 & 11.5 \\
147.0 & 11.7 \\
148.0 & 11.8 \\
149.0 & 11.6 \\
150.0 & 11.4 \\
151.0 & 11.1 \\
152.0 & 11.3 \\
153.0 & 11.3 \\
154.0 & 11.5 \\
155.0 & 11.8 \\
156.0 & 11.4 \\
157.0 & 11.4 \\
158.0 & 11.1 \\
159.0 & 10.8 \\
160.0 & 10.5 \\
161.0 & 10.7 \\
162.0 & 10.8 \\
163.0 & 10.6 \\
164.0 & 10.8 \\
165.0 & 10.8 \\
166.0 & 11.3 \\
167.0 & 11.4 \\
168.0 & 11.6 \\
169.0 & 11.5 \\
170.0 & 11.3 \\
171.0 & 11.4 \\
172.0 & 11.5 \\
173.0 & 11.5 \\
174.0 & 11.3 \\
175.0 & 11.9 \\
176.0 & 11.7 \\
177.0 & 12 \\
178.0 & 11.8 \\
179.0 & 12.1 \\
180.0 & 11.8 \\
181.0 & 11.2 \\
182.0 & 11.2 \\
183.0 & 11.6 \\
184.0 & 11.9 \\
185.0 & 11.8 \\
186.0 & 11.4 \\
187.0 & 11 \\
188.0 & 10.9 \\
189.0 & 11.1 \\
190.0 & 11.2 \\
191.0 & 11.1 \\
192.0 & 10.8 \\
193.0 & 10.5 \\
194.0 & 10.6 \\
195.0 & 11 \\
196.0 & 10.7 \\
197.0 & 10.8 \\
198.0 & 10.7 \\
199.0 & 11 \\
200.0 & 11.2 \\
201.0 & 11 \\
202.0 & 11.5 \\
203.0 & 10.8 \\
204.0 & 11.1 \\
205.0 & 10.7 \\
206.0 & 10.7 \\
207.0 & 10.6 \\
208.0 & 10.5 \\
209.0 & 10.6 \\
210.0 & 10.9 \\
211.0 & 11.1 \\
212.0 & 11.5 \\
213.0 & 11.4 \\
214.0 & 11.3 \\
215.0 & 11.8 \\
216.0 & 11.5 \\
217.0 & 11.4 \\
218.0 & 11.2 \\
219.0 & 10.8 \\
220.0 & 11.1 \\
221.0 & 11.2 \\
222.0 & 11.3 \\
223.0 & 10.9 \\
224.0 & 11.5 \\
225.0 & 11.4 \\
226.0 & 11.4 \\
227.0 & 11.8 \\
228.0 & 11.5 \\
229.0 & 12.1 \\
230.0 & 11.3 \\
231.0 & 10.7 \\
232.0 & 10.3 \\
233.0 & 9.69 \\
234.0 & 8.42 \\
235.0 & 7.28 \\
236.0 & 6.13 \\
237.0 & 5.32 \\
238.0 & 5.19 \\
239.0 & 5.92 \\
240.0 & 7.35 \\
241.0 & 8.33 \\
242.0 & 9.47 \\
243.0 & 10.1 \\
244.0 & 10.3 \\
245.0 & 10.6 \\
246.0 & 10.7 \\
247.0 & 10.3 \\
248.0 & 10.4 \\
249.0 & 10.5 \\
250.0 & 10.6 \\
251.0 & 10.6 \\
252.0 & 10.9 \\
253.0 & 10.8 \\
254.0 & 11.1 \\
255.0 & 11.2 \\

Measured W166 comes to 2.1 keV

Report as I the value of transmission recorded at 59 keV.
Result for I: 17.9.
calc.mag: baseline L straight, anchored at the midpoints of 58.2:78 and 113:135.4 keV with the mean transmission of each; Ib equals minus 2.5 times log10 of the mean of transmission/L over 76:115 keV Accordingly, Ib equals 0.07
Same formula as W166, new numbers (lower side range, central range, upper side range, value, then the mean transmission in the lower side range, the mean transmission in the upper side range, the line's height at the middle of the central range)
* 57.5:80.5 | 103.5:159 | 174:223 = 4.2 keV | 16.3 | 11.2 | 13.8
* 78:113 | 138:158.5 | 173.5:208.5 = 1.7 keV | 14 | 11.2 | 12.5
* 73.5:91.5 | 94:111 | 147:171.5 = -1.9 keV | 13.8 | 11.2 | 13.1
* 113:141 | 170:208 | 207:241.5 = 0.1 keV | 13.2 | 10.1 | 11.3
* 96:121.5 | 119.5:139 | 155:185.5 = 0.5 keV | 14.4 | 11.4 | 13.4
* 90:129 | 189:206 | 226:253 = 0.2 keV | 14.3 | 9.51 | 11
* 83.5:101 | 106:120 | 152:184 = -1.0 keV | 14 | 11.4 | 13.3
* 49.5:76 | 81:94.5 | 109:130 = 2.0 keV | 16.9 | 14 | 15.6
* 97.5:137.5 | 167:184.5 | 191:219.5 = 0.5 keV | 13.8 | 11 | 11.9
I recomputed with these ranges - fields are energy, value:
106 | 13.9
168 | 11.6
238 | 5.19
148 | 11.8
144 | 11.2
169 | 11.5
